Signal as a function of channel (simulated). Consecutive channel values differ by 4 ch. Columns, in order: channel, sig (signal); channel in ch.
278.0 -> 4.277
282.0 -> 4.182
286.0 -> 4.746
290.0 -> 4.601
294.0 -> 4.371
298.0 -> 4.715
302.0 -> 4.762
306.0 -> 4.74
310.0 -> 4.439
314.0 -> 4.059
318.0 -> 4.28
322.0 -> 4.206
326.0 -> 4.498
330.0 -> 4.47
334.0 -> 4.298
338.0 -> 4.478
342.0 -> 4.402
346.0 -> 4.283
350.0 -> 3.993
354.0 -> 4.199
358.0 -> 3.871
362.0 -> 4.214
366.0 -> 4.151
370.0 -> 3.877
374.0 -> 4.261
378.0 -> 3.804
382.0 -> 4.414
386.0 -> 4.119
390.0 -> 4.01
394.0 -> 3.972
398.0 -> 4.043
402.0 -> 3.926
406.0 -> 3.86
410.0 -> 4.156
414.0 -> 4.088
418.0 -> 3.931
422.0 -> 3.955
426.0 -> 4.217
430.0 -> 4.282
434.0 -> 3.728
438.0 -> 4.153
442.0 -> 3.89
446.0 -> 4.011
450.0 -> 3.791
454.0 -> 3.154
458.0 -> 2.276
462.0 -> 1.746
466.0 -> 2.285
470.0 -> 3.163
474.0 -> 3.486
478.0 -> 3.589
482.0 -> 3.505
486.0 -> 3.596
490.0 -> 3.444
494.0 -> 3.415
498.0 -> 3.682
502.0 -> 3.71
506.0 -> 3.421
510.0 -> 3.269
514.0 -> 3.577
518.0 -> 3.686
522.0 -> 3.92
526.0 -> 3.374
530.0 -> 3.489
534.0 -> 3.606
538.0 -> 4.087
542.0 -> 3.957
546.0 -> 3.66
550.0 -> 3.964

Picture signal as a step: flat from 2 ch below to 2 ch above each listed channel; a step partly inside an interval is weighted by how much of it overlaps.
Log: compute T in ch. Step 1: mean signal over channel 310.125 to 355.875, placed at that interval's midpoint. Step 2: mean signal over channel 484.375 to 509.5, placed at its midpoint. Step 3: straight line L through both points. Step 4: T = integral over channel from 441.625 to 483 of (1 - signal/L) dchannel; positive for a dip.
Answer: 6.2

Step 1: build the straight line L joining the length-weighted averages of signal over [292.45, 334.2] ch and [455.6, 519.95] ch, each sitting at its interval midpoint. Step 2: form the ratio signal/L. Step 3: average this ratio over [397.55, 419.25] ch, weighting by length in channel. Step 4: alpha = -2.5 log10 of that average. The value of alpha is -0.06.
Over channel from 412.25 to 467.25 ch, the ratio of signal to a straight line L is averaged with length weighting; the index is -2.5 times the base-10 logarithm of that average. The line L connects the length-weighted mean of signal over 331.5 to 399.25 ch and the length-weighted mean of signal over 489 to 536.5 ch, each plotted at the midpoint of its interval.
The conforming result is 0.09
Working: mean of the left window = 4.14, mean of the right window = 3.56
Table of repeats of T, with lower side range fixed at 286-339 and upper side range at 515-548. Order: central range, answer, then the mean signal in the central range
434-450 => 0.3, 3.95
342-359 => 0.8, 4.14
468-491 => 2.5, 3.46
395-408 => 0.7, 3.95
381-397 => 0.4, 4.11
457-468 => 5.2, 2.09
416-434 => 0.1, 4.06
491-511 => 1.6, 3.51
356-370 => 0.8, 4.05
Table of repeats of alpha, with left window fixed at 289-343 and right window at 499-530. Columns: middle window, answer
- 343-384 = 0.03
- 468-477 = 0.12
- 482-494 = 0.06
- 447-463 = 0.31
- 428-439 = -0.03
